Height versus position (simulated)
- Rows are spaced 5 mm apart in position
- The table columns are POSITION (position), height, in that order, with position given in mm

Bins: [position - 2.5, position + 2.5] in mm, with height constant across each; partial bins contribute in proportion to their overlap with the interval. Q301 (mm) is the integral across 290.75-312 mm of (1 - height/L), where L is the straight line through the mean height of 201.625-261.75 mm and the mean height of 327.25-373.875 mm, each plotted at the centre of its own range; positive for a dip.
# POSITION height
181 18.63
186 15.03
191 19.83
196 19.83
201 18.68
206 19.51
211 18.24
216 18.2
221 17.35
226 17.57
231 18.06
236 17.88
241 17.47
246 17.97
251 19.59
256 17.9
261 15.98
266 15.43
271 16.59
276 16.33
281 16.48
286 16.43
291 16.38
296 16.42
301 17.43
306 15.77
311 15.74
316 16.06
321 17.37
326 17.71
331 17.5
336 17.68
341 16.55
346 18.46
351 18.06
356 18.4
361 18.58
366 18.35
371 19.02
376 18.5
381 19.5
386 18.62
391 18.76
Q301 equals 2.0 mm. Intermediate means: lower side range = 18.1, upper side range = 18.1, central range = 16.4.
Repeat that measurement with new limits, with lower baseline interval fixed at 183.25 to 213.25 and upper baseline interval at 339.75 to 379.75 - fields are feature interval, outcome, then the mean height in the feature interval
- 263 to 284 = 2.5 mm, 16.2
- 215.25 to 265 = 2.1 mm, 17.7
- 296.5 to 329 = 3.0 mm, 16.7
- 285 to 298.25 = 1.4 mm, 16.4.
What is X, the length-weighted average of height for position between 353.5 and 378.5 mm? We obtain 18.6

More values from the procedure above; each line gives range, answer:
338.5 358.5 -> 17.9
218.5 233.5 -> 17.7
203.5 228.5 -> 18.2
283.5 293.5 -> 16.4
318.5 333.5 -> 17.5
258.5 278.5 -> 16.1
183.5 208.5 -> 18.6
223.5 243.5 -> 17.7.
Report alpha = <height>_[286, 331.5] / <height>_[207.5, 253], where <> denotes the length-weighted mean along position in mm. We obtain 0.92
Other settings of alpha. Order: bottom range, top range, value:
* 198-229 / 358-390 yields 1.03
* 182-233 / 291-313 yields 0.90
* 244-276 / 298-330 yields 0.97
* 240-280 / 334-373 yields 1.06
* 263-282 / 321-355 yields 1.09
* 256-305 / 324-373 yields 1.10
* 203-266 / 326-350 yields 0.98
